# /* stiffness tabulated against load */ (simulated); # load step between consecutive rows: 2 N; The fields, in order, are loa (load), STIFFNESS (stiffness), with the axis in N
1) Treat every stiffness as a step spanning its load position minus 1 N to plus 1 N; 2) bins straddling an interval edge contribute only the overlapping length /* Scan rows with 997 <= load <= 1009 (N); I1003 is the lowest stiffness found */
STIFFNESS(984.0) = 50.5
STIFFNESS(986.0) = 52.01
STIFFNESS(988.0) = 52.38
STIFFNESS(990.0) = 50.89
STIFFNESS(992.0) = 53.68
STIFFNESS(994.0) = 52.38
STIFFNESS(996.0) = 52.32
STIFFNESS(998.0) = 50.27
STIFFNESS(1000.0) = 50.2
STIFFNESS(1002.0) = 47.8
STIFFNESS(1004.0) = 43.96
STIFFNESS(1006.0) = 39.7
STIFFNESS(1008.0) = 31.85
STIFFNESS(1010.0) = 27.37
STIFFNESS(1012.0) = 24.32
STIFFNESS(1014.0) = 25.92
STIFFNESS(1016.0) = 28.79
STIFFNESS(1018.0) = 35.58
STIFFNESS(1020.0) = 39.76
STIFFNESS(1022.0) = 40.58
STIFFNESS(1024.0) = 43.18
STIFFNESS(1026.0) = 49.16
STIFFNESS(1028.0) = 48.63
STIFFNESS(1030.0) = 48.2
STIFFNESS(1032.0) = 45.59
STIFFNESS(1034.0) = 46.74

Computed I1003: 31.85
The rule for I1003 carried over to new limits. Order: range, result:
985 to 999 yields 50.27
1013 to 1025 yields 25.92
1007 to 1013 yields 24.32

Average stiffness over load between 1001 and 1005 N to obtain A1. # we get 45.9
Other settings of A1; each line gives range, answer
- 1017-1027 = 41.7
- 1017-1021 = 37.7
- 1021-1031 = 46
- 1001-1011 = 38.1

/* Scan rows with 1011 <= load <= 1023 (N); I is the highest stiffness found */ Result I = 40.58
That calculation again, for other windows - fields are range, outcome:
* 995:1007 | 52.32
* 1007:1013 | 31.85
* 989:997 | 53.68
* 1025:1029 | 49.16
